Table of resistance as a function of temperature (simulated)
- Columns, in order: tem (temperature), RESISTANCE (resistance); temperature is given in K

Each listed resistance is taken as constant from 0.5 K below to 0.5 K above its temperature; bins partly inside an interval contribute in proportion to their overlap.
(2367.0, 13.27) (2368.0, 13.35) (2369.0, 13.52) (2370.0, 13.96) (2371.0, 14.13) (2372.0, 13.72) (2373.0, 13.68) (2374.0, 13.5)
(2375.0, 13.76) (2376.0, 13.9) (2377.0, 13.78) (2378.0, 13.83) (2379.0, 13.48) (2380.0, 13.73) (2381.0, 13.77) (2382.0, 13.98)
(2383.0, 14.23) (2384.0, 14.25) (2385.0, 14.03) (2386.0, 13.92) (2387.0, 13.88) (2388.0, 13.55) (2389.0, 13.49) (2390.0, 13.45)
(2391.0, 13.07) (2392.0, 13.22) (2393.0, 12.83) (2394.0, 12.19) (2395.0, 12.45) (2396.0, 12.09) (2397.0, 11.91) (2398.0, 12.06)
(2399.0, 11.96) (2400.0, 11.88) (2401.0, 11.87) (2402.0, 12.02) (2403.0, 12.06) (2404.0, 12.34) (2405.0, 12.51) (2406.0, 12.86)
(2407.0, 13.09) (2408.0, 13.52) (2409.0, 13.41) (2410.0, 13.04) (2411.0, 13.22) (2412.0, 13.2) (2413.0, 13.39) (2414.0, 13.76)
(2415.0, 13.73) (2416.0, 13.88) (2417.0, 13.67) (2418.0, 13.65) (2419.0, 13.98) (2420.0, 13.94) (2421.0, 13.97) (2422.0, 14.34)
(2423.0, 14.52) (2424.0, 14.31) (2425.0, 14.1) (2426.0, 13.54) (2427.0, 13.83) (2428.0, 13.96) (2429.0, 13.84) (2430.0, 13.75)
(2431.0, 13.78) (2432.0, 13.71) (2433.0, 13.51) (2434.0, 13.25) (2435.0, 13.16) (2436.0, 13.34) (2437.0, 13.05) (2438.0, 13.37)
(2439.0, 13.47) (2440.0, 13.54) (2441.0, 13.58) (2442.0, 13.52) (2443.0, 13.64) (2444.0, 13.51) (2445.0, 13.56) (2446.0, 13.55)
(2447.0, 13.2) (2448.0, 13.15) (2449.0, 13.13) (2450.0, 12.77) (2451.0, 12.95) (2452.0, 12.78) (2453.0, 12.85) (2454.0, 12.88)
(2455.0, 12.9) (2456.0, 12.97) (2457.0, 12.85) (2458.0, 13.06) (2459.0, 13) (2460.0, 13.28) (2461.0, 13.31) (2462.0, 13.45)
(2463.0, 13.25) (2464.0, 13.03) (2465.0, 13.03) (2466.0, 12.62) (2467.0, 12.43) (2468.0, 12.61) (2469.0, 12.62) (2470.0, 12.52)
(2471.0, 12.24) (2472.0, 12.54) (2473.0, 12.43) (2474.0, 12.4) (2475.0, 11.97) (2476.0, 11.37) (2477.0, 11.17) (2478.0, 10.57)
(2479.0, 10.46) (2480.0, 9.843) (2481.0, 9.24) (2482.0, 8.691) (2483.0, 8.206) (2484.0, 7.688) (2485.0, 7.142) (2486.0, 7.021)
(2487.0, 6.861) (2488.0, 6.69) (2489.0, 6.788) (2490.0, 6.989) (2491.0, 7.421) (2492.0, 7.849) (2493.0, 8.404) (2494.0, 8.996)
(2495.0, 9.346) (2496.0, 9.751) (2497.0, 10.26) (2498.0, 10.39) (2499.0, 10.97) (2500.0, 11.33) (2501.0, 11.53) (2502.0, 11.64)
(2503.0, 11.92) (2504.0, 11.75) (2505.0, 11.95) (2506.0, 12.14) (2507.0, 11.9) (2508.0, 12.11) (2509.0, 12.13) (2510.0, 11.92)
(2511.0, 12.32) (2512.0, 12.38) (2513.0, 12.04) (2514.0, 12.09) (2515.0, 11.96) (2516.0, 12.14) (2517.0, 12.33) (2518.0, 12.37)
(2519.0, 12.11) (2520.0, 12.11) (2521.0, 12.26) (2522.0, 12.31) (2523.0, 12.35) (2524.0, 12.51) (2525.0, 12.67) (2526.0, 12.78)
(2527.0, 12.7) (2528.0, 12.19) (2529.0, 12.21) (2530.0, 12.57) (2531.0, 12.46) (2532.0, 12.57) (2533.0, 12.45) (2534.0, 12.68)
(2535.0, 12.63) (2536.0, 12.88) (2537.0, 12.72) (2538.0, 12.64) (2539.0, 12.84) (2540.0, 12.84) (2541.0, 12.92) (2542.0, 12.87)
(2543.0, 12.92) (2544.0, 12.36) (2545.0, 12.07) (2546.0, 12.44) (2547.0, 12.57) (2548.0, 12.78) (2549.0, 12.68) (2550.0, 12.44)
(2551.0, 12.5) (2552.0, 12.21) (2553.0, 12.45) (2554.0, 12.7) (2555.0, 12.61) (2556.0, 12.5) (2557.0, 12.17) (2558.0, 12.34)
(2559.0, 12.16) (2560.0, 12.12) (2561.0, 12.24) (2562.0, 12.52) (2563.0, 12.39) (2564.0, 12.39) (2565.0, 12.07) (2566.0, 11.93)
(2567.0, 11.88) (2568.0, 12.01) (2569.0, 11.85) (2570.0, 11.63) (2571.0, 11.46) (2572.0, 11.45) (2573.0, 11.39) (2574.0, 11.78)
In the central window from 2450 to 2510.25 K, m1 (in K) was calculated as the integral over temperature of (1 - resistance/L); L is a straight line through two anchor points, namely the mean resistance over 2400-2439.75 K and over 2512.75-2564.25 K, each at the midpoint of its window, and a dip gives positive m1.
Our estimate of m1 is 8.8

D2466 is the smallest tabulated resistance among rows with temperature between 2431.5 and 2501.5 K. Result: 6.69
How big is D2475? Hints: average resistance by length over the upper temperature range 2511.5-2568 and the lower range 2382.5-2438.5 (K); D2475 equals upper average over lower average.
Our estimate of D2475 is 0.93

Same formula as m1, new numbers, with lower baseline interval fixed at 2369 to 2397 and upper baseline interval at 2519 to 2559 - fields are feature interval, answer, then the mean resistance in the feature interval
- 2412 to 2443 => -1.10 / 13.7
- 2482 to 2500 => 6.25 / 8.38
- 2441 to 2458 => -0.07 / 13.1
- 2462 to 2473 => 0.23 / 12.7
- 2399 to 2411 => 0.70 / 12.6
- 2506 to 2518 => 0.54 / 12.1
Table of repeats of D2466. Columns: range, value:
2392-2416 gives 11.87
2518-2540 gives 12.11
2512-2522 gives 11.96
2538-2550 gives 12.07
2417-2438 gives 13.05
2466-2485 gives 7.142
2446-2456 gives 12.77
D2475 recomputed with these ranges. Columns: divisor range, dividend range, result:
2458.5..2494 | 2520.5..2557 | 1.19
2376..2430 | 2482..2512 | 0.73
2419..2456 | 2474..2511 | 0.73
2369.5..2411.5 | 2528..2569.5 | 0.94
